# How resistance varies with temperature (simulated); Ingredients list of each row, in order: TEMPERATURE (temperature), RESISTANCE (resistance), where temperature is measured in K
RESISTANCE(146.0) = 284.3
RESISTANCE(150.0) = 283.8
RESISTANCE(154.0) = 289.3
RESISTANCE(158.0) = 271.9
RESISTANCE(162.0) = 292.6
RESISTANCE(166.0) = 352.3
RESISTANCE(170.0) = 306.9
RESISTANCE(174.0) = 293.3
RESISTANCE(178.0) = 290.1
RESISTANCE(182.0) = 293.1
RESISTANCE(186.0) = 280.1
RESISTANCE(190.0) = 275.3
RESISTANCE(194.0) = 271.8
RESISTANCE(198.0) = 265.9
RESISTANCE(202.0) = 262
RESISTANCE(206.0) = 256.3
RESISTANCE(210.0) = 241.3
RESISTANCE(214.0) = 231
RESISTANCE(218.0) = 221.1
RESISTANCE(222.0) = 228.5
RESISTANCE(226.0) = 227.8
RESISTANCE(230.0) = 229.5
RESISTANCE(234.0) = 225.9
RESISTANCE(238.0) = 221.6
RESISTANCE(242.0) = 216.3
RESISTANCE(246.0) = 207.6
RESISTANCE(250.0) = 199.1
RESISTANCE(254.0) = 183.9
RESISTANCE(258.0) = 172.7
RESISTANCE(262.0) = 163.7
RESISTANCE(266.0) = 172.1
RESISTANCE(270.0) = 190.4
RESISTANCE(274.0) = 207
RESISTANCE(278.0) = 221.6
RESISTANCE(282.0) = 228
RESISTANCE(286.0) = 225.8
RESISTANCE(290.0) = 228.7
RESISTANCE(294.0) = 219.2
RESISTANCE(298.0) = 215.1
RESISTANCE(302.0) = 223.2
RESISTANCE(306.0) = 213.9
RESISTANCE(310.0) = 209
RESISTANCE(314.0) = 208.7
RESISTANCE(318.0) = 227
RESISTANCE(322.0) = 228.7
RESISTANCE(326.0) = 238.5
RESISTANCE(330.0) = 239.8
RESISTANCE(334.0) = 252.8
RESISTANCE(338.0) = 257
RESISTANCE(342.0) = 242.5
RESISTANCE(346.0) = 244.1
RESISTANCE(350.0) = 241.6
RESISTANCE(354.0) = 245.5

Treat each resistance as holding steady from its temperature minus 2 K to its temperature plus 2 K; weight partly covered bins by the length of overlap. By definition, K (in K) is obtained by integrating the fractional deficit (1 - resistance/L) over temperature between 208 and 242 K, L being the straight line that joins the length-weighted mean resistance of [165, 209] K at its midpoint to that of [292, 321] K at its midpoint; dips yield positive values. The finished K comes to 4.5 K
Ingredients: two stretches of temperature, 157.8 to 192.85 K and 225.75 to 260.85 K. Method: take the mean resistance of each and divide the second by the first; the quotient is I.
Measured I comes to 0.70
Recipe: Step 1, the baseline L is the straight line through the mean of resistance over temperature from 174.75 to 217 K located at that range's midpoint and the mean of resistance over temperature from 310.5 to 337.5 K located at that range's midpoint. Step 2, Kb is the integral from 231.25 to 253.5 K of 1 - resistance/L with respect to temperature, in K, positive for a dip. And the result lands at 3.64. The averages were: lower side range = 266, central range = 213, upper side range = 233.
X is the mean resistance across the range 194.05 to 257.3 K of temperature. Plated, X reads 228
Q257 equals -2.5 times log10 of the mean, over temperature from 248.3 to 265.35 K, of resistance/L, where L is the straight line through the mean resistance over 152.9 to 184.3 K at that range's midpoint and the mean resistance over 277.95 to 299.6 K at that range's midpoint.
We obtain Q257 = 0.33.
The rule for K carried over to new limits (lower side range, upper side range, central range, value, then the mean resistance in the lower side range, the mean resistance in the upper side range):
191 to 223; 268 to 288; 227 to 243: 0.8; 249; 215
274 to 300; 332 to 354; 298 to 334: 1.6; 222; 247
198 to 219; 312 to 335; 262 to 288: 3.7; 246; 232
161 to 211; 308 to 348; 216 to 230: 2.3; 284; 235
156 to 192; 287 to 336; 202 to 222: 2.7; 295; 225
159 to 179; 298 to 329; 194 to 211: 1.6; 306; 221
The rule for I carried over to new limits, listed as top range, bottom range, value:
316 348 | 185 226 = 0.96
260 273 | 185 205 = 0.66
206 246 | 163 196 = 0.77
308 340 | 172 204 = 0.83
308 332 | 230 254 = 1.06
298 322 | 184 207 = 0.81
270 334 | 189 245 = 0.93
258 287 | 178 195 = 0.70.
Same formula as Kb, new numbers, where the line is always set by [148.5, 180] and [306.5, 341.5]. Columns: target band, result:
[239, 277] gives 9.9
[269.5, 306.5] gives 4.3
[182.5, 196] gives 0.5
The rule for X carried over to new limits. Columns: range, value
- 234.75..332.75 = 211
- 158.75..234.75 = 266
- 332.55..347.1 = 249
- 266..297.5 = 214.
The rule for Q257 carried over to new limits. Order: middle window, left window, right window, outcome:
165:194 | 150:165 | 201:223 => -0.099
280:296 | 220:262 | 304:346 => -0.016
